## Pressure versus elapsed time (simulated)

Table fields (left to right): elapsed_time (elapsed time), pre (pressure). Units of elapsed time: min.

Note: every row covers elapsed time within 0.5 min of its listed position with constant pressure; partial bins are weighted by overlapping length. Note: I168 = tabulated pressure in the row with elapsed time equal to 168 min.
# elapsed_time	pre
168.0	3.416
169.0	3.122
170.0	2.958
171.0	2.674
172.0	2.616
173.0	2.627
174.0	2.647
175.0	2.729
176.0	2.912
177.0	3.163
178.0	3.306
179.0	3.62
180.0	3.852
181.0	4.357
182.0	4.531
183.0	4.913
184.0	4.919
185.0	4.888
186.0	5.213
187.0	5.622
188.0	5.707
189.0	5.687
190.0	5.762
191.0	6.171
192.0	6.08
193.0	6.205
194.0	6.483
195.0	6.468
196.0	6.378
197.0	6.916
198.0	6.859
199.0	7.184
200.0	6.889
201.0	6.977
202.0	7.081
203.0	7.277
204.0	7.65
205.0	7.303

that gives 3.416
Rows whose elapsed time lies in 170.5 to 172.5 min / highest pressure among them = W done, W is 2.674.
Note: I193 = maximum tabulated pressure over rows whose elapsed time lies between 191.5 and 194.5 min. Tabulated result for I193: 6.483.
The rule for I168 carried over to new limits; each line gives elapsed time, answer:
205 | 7.303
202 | 7.081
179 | 3.62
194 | 6.483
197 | 6.916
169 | 3.122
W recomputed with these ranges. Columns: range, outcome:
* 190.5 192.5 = 6.171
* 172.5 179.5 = 3.62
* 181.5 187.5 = 5.622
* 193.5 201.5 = 7.184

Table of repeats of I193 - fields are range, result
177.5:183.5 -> 4.913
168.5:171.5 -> 3.122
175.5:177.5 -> 3.163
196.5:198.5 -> 6.916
